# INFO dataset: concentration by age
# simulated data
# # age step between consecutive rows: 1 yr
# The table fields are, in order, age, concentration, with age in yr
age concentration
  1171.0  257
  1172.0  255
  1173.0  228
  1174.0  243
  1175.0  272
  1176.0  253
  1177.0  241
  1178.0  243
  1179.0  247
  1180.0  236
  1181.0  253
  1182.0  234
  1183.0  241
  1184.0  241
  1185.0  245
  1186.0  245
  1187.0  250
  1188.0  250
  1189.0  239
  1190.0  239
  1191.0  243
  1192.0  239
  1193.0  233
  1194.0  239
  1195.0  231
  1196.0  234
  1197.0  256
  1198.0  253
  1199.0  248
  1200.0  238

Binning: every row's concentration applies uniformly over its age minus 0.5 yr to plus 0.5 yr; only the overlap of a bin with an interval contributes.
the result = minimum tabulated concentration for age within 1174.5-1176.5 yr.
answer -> 253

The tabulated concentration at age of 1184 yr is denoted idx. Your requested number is 241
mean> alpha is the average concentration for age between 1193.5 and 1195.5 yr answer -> 235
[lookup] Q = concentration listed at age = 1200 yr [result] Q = 238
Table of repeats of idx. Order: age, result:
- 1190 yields 239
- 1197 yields 256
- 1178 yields 243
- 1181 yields 253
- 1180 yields 236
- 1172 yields 255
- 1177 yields 241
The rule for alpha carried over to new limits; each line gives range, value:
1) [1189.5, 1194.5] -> 239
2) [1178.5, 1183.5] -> 242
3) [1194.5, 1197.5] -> 240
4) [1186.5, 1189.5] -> 246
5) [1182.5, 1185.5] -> 242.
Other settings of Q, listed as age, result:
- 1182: 234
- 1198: 253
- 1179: 247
